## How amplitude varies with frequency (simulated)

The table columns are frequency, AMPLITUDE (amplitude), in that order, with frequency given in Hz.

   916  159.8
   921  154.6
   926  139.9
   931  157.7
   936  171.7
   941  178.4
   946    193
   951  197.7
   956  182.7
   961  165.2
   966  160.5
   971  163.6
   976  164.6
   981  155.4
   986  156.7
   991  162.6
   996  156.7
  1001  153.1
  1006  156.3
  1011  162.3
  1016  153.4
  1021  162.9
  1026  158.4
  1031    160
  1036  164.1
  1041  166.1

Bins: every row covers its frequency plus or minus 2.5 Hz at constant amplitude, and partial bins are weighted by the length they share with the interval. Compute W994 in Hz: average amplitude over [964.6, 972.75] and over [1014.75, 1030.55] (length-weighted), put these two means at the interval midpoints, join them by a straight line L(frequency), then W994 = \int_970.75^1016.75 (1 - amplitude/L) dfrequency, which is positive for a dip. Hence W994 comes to 0.6 Hz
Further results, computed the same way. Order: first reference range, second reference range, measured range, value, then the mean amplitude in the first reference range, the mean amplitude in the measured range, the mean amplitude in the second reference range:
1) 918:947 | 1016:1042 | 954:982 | -0.4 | 164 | 166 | 161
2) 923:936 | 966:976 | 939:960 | -3.8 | 153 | 187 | 163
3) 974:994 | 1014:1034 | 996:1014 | 0.3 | 160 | 157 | 159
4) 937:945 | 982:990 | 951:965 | -0.4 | 180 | 177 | 158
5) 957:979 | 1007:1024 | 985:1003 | 0.5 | 165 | 157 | 159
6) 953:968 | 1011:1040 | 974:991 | 0.8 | 171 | 159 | 160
